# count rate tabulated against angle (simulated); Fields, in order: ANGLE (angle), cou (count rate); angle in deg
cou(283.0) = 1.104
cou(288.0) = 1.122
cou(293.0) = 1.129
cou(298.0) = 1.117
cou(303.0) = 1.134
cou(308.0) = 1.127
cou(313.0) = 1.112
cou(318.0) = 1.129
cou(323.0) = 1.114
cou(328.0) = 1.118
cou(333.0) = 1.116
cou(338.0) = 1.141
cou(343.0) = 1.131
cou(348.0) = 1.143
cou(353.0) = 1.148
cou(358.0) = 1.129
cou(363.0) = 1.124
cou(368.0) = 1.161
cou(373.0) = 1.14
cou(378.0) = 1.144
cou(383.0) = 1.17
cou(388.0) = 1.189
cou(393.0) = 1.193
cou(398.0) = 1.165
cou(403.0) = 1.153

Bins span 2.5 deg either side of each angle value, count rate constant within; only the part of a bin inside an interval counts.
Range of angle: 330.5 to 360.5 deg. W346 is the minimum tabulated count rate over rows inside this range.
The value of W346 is 1.116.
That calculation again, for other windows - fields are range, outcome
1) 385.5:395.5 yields 1.189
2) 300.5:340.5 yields 1.112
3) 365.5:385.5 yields 1.14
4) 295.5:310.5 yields 1.117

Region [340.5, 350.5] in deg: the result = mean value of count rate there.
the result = 1.14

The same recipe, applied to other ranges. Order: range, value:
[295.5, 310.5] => 1.13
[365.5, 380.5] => 1.15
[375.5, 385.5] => 1.16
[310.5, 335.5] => 1.12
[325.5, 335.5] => 1.12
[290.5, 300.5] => 1.12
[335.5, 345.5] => 1.14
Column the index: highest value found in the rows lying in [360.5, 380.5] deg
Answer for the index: 1.161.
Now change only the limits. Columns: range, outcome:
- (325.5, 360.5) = 1.148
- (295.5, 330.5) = 1.134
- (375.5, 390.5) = 1.189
